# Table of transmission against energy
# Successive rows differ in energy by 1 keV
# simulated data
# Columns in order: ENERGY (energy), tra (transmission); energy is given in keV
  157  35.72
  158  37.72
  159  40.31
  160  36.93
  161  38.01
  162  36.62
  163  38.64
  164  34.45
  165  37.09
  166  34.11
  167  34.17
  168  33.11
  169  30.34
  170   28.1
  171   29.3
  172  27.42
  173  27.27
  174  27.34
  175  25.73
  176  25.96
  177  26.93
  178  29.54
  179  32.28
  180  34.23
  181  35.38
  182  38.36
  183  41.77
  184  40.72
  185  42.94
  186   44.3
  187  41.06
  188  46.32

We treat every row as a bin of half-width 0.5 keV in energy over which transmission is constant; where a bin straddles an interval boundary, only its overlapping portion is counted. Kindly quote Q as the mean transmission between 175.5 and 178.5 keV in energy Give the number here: 27.5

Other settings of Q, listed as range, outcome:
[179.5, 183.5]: 37.4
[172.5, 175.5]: 26.8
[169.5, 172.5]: 28.3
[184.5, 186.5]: 43.6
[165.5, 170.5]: 32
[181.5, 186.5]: 41.6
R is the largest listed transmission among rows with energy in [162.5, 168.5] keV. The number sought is 38.64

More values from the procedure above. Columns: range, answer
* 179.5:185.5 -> 42.94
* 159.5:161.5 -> 38.01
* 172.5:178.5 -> 29.54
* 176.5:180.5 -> 34.23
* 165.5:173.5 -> 34.17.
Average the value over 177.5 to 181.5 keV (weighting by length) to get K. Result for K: 32.9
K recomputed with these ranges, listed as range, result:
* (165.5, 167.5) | 34.1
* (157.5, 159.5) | 39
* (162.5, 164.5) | 36.5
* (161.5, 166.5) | 36.2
